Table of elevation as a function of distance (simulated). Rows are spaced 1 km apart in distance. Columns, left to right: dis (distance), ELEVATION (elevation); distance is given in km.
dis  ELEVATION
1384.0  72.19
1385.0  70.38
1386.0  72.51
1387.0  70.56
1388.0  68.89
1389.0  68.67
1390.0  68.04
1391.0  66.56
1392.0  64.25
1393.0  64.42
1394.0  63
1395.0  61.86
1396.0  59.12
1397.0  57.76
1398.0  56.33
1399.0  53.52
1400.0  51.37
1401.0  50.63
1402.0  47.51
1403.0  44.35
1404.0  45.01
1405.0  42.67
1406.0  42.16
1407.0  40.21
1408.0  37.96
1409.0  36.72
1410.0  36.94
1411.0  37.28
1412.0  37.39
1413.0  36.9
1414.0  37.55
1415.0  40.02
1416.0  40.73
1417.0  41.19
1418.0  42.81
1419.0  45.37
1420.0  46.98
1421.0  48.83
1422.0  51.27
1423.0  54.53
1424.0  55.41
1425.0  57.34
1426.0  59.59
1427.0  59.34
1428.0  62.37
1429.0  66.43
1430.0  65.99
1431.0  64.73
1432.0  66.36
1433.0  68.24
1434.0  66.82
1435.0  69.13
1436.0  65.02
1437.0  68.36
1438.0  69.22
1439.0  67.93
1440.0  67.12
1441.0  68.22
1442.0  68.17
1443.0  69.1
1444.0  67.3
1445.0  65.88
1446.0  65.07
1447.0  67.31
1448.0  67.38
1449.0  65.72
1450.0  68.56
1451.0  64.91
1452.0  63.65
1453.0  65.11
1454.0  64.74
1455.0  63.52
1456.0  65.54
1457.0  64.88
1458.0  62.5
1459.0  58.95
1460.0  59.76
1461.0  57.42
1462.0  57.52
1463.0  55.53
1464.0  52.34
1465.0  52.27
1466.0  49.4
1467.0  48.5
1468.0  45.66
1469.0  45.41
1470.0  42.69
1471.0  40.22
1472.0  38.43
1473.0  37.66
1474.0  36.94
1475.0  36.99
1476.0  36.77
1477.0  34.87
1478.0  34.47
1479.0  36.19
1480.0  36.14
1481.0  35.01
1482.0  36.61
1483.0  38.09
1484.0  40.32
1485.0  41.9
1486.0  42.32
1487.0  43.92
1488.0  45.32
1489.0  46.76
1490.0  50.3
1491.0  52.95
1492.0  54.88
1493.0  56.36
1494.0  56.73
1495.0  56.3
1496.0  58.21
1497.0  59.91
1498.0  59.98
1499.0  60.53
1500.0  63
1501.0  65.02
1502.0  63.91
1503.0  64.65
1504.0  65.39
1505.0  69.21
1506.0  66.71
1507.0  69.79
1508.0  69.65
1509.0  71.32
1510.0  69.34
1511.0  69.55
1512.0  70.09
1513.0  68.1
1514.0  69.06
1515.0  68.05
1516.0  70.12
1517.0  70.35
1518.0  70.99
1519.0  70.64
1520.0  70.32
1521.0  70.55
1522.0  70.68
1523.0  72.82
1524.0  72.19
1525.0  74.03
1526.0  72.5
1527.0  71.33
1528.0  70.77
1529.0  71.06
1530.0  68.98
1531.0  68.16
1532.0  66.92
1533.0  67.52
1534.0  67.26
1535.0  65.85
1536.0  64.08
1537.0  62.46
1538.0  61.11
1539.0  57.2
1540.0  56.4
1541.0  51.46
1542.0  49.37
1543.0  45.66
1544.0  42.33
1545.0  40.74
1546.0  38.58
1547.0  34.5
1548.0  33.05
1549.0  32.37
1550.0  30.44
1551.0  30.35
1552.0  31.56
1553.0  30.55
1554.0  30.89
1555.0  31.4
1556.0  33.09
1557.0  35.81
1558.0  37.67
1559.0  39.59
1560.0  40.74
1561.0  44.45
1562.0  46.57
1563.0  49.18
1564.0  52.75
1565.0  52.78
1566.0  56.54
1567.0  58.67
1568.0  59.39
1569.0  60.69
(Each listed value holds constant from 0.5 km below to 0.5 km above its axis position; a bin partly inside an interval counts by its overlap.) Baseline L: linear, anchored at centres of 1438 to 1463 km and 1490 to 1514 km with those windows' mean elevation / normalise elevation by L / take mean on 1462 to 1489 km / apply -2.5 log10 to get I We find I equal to 0.46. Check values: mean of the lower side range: 64.7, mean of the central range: 42.1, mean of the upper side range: 63.4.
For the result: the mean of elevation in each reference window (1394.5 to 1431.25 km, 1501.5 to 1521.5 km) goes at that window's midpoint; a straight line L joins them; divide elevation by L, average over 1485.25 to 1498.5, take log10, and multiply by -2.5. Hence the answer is 0.23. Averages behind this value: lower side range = 49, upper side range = 68.9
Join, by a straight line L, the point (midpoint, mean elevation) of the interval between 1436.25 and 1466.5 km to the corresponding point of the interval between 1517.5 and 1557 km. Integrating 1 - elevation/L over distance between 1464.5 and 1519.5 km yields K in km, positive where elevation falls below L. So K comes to 5.0 km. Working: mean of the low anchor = 63.5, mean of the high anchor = 54.9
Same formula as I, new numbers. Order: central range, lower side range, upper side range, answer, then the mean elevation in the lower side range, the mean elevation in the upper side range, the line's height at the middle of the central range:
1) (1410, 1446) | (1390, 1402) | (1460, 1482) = -0.10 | 58.9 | 43.6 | 52.4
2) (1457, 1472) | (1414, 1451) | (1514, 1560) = 0.13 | 60.4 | 54.9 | 58.7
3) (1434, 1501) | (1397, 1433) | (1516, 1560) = -0.07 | 49.1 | 54.3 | 51.3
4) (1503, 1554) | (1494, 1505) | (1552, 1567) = -0.14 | 61.8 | 41.8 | 52.1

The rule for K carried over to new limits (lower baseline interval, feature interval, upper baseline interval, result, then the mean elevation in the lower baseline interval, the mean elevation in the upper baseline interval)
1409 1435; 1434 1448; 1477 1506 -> -4.3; 51.7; 51.2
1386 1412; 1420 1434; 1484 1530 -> -0.9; 53.5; 63.5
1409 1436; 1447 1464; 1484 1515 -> -2.2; 52.2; 59.8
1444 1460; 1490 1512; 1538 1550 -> -3.8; 64.8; 44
